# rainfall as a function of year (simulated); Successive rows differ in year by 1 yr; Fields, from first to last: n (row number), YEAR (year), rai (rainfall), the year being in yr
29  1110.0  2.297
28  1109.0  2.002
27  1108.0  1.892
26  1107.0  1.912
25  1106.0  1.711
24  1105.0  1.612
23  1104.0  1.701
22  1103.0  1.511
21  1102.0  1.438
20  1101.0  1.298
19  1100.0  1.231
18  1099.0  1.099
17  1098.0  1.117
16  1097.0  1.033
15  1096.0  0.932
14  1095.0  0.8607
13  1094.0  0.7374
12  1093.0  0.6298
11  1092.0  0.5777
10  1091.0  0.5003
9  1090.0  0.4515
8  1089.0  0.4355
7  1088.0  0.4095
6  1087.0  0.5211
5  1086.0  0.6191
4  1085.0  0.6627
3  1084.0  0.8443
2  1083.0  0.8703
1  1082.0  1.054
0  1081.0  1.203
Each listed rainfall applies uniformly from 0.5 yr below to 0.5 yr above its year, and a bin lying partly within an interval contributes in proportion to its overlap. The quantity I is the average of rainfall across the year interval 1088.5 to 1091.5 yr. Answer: 0.462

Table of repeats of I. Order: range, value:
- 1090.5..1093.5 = 0.569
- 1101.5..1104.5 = 1.55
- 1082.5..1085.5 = 0.792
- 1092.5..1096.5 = 0.79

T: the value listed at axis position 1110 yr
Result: 2.297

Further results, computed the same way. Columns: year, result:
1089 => 0.4355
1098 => 1.117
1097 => 1.033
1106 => 1.711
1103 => 1.511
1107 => 1.912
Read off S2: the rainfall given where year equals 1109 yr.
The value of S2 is 2.002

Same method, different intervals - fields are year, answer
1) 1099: 1.099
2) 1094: 0.7374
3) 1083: 0.8703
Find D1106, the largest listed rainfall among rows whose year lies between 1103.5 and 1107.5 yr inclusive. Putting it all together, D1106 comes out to 1.912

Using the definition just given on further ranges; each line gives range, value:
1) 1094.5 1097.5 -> 1.033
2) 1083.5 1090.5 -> 0.8443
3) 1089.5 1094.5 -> 0.7374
